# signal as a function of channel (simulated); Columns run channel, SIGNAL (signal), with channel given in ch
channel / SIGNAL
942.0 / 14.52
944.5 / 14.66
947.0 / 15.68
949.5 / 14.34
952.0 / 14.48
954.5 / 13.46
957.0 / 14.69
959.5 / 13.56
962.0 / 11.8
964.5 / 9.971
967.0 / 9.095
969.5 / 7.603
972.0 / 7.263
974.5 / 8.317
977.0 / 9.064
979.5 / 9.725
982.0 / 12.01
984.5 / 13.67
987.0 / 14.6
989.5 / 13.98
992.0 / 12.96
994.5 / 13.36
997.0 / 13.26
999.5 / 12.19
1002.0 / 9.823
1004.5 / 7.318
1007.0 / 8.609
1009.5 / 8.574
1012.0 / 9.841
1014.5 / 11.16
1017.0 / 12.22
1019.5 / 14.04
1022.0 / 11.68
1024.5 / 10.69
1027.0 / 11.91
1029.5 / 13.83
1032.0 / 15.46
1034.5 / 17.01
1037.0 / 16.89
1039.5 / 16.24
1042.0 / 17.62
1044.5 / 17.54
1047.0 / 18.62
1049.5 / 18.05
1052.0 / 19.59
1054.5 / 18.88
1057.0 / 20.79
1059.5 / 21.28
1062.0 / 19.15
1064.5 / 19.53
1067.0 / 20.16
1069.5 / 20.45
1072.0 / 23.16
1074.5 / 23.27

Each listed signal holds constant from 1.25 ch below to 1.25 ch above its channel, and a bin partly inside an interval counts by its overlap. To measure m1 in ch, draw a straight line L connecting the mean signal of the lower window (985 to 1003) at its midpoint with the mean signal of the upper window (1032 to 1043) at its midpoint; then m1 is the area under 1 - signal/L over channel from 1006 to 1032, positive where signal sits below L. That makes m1 6.36 ch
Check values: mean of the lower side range 13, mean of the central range 11.5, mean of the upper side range 16.8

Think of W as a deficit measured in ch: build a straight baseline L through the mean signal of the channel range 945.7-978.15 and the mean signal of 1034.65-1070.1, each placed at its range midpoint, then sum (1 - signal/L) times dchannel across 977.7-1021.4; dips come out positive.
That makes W 8.6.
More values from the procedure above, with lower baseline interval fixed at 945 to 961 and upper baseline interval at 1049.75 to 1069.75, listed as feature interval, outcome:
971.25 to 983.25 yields 4.8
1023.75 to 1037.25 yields 3.0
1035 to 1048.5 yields 1.1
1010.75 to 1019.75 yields 3.1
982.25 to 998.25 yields 2.7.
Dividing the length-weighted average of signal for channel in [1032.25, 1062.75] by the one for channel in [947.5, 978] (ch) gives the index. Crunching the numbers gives 1.63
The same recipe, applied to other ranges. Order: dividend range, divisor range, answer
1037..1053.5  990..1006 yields 1.55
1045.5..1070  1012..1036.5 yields 1.50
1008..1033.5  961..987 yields 1.19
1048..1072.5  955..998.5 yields 1.74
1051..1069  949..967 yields 1.55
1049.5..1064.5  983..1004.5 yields 1.56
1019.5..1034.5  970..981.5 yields 1.51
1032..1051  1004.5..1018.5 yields 1.75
